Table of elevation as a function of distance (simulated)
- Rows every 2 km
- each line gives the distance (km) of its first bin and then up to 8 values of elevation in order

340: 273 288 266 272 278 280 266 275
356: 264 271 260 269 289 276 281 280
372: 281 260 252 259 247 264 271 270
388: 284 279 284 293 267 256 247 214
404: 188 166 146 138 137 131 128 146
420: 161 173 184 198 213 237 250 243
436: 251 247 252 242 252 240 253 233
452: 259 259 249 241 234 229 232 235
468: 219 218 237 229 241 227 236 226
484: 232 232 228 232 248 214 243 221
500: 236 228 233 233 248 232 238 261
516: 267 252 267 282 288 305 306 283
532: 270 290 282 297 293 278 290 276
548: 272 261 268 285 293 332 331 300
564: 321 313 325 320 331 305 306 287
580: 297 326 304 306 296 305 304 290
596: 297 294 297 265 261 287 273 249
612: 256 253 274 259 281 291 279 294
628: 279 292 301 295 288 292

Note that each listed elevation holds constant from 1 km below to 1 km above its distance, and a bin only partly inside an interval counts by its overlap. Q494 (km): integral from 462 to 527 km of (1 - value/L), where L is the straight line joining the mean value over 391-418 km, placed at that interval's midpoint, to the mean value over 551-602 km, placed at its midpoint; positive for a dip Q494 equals 3.2 km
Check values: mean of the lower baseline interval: 198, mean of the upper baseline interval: 305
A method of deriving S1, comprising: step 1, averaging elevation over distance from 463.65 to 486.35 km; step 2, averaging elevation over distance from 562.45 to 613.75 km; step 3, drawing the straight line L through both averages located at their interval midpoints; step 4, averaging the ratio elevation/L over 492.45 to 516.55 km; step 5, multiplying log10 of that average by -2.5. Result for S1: 0.045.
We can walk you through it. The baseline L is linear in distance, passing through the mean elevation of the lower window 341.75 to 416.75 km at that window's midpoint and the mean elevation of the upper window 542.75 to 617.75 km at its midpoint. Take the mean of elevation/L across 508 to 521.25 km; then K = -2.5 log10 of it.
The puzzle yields 0.10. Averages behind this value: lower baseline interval 247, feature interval 253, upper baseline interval 293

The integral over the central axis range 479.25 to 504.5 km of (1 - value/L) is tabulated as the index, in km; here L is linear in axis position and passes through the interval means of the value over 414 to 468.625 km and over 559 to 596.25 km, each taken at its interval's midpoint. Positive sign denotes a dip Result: 2.3 km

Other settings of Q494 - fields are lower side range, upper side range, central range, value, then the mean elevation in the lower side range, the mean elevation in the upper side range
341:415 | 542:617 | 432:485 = 5.5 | 250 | 293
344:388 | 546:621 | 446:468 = 3.0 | 270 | 292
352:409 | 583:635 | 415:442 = 5.7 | 257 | 284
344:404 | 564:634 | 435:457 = 2.1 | 267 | 292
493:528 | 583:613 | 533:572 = -4.2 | 251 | 286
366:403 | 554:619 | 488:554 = 5.5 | 266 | 295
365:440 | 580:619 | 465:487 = 1.6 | 227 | 284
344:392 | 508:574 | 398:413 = 5.1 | 271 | 287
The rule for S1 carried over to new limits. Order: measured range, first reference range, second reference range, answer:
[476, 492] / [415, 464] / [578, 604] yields 0.060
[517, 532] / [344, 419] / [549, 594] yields 0.027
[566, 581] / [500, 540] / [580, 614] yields -0.108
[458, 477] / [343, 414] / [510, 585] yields 0.177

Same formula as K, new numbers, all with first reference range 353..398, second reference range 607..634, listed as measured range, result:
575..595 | -0.100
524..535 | -0.062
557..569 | -0.166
